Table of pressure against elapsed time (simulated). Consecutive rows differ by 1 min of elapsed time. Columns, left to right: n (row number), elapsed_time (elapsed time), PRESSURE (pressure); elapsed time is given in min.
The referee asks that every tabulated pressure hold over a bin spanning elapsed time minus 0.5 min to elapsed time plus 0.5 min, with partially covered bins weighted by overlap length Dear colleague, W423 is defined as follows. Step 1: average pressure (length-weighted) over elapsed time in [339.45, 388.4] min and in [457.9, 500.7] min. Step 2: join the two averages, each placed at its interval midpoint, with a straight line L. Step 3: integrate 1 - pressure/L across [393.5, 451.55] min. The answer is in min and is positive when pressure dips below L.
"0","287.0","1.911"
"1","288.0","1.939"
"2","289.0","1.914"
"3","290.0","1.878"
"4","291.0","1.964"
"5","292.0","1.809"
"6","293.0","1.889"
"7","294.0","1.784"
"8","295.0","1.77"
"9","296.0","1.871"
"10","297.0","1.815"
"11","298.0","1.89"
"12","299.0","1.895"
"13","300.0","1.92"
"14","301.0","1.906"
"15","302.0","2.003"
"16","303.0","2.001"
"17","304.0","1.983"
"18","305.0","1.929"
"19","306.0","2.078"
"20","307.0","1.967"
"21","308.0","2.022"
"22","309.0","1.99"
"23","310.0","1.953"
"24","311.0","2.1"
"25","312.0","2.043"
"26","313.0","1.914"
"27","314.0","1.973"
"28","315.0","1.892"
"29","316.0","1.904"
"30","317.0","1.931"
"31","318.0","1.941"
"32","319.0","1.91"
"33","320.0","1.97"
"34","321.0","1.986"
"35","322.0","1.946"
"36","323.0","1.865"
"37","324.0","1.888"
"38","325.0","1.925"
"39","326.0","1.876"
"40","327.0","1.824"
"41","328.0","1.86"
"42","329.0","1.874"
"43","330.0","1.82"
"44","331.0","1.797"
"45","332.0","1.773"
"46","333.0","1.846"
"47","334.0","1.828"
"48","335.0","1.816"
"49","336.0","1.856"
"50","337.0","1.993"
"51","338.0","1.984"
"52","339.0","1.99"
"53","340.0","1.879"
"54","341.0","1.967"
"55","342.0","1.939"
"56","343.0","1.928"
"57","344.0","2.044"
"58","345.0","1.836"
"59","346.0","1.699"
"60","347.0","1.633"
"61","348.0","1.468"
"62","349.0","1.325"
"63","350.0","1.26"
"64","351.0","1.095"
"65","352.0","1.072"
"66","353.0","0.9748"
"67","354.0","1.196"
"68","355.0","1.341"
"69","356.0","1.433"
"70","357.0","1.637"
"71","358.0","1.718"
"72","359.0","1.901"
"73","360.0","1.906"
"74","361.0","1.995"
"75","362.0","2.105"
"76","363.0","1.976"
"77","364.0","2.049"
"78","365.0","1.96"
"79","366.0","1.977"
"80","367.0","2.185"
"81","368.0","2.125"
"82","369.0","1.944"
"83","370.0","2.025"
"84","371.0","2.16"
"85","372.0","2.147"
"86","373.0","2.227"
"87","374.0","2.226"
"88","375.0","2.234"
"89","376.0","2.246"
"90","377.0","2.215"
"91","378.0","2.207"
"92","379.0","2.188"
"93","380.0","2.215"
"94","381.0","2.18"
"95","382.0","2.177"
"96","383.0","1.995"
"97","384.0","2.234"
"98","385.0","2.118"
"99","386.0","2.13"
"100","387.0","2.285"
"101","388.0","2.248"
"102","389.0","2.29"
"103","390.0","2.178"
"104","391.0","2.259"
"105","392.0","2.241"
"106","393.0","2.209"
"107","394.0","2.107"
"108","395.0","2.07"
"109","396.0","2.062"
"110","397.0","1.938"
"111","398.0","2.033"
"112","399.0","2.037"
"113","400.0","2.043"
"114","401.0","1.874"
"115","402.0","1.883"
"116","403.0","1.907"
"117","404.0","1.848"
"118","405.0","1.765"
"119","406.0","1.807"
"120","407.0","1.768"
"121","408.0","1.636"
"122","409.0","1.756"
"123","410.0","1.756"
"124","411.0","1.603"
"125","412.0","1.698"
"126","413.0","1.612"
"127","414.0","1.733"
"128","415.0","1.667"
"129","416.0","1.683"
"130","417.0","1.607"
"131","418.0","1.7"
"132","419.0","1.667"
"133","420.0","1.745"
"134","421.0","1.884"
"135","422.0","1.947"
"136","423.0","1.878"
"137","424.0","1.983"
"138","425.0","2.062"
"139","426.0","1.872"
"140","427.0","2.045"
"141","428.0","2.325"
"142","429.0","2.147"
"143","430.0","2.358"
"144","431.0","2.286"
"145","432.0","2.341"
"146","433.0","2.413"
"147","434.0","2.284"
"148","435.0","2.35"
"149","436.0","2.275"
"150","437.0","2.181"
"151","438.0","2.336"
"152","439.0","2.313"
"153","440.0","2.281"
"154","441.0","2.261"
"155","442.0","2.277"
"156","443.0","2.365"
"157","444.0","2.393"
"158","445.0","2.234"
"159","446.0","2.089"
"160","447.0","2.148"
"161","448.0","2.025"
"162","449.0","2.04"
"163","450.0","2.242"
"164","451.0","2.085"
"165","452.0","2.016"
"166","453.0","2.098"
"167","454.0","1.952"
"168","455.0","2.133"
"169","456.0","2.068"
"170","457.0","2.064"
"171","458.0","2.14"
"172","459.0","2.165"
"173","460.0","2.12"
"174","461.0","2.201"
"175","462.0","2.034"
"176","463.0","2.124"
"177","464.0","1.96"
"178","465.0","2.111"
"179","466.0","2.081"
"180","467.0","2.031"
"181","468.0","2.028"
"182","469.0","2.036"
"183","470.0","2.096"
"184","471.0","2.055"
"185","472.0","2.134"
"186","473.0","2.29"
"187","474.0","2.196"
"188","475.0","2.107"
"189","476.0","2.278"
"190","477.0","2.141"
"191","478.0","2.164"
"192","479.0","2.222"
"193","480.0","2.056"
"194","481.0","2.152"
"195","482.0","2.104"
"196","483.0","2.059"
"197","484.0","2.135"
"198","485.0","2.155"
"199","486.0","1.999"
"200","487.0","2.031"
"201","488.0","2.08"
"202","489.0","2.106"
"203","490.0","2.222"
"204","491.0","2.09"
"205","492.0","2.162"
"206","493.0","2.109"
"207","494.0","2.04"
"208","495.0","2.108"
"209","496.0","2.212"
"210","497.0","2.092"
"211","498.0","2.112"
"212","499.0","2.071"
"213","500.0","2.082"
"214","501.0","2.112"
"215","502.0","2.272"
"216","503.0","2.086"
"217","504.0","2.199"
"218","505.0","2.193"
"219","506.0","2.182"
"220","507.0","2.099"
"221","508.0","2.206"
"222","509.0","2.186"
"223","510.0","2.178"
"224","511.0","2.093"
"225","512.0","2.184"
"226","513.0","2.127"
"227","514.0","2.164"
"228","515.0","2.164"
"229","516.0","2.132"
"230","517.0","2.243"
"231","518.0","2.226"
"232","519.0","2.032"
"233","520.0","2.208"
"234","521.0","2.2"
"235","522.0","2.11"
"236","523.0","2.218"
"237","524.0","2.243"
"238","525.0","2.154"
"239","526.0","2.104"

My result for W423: -0.10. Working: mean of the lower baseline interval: 1.9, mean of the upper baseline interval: 2.11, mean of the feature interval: 2.01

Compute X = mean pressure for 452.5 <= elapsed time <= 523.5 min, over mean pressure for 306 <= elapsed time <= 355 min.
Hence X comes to 1.2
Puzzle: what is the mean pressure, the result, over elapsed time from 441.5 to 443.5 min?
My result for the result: 2.32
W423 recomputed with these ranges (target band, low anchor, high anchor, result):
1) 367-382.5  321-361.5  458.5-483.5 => -2.9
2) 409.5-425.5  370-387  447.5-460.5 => 2.8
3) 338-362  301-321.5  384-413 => 4.1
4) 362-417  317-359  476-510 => -4.5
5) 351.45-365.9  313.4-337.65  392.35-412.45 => 1.7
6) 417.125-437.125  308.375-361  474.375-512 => -0.9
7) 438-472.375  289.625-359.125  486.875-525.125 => -1.3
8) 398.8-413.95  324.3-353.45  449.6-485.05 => 1.1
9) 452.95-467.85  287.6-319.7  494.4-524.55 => 0.1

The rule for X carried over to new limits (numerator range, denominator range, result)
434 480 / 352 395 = 1.07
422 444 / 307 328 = 1.14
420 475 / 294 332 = 1.11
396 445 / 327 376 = 1.10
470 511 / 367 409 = 1.03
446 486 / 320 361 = 1.22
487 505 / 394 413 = 1.14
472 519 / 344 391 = 1.12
